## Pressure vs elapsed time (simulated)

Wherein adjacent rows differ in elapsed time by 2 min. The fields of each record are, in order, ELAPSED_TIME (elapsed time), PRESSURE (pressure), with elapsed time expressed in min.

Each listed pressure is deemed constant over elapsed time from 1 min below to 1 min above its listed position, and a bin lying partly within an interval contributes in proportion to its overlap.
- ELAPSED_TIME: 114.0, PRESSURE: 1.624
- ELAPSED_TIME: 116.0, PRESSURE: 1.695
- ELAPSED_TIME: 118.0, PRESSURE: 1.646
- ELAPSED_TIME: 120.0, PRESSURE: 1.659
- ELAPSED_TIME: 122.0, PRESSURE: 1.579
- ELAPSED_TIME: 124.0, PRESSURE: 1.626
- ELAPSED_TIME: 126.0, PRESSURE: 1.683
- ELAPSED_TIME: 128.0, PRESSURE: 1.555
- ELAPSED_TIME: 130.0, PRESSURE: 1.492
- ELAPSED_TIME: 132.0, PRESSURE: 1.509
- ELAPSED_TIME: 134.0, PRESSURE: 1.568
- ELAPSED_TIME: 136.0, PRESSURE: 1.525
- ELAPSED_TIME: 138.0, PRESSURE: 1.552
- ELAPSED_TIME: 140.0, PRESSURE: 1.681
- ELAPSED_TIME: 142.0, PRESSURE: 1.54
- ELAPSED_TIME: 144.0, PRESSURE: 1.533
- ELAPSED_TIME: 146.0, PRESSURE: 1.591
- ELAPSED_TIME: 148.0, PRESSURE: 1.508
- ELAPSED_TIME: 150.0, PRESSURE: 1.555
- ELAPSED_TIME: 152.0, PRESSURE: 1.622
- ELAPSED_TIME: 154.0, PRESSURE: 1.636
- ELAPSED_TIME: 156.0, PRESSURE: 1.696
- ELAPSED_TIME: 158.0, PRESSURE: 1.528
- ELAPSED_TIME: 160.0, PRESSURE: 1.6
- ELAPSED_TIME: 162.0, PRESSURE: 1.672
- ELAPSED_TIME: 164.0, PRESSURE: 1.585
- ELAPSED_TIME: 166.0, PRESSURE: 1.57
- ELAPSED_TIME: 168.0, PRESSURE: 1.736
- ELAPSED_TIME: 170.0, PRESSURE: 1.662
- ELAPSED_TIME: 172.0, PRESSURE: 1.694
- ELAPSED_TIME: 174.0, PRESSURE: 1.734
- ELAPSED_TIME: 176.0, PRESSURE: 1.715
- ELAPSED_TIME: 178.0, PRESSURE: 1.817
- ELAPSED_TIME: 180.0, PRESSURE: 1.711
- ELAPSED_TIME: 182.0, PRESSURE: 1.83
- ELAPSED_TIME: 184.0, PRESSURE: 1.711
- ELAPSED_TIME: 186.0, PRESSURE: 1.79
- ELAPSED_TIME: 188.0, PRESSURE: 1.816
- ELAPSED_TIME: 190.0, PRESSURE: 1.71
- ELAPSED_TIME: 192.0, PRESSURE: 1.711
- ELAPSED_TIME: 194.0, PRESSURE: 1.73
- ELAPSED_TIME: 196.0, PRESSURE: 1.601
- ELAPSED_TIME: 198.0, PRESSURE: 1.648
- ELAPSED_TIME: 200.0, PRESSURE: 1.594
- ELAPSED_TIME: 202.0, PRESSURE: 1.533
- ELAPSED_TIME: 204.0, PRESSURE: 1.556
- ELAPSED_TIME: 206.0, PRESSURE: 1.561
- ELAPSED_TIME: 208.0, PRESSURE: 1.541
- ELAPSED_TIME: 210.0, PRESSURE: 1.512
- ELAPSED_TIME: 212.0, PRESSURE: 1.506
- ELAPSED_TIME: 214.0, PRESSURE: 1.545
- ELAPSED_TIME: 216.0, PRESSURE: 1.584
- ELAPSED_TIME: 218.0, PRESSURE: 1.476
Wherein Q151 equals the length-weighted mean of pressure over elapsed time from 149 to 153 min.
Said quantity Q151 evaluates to 1.59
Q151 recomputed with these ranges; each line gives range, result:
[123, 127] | 1.65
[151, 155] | 1.63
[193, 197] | 1.67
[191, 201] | 1.66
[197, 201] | 1.62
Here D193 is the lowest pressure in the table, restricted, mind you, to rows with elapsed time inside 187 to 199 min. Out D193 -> 1.601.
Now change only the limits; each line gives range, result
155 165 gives 1.528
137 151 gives 1.508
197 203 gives 1.533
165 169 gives 1.57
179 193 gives 1.71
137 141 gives 1.552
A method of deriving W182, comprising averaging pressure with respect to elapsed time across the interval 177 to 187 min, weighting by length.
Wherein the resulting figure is 1.77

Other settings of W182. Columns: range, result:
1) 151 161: 1.62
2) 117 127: 1.64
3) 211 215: 1.53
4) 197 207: 1.58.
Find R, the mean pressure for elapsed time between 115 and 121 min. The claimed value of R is 1.67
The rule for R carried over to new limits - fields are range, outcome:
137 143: 1.59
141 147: 1.55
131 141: 1.57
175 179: 1.77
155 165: 1.62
